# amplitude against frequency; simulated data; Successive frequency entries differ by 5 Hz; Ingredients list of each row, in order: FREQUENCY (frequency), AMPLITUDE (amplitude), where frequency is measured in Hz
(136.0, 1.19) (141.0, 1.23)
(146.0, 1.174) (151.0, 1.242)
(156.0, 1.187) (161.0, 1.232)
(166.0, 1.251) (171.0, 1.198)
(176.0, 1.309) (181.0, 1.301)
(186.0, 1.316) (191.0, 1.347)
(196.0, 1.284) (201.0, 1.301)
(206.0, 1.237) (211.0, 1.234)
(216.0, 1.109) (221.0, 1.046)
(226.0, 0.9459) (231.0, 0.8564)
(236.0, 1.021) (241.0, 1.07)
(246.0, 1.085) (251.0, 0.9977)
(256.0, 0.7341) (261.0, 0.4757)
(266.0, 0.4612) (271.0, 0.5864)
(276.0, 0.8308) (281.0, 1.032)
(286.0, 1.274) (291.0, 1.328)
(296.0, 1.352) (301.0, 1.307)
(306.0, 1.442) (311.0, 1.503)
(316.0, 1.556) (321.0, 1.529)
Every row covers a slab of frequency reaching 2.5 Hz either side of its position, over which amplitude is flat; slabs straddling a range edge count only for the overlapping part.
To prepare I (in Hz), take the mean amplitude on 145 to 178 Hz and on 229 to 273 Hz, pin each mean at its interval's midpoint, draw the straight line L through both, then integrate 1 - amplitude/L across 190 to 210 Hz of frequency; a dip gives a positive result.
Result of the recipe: -4.5 Hz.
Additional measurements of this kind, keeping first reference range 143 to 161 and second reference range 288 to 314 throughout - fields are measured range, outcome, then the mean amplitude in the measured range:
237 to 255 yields 4.1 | 1.02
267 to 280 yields 6.1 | 0.717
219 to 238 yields 4.9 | 0.964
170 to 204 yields -1.3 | 1.3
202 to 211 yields 0.2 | 1.25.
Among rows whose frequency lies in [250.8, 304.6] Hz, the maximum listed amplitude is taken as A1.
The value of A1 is 1.352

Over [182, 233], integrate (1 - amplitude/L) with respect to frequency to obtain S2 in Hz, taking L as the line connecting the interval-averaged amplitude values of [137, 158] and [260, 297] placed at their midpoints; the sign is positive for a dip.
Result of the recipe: -4.6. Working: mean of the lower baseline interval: 1.21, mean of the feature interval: 1.17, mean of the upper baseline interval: 0.918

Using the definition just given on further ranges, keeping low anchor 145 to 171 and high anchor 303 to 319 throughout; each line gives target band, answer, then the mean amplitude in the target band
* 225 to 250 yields 6.68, 0.999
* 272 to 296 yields 5.65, 1.11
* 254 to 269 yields 9.10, 0.552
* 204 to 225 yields 2.86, 1.14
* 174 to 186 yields -0.47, 1.31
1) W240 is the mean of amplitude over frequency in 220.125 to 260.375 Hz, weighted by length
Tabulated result 0.943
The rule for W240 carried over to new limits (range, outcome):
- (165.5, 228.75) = 1.22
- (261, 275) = 0.548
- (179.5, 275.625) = 1.01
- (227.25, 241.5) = 0.967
